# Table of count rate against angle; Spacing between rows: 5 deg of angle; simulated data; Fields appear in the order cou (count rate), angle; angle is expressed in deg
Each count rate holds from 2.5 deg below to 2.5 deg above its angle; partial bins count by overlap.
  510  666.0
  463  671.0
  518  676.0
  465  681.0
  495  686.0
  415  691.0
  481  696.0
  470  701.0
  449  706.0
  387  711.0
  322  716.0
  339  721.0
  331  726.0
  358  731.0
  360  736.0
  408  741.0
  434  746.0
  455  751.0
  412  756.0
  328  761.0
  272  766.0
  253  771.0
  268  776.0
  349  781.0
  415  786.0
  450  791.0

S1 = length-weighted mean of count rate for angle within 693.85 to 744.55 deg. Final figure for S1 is 391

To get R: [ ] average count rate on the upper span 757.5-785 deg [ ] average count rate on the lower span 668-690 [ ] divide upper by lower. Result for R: 0.6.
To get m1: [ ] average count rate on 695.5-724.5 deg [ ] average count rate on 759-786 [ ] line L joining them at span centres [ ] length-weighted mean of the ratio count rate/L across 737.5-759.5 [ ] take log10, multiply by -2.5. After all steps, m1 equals -0.23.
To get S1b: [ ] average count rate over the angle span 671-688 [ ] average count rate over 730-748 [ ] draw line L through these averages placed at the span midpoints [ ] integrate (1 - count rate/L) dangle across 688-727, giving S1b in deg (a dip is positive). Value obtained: 3.6 deg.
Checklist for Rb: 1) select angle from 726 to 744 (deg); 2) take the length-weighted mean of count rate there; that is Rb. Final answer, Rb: 371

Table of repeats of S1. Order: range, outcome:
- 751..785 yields 329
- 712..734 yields 341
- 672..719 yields 444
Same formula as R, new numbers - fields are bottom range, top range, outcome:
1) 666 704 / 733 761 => 0.85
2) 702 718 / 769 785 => 0.77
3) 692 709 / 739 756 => 0.94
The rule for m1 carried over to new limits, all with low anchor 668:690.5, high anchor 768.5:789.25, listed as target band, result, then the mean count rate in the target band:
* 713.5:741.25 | 0.16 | 349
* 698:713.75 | 0.01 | 435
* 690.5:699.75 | -0.01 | 458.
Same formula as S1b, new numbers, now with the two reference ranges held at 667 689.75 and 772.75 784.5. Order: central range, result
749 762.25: -1.9 deg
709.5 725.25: 2.7 deg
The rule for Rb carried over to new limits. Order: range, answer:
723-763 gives 386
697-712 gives 445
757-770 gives 308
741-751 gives 433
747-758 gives 435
